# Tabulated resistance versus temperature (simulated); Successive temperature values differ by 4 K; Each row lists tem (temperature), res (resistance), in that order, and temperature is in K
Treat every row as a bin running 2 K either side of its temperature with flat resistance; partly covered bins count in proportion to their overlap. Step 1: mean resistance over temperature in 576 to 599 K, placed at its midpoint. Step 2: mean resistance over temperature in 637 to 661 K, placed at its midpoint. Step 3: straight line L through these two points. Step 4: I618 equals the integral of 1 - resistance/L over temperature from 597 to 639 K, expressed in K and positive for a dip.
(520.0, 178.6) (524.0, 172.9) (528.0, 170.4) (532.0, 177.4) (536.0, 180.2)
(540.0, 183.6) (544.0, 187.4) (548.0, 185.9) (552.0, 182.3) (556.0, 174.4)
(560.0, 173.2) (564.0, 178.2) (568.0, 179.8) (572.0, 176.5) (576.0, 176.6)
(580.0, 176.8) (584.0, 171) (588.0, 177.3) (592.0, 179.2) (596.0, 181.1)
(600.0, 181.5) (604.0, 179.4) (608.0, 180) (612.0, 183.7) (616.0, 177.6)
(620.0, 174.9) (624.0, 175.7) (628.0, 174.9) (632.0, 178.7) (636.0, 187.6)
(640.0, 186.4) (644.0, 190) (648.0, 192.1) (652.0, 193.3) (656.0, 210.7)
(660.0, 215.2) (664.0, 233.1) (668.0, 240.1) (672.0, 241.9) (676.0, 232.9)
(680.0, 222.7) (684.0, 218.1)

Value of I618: 1.6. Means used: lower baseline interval 177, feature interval 180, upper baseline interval 197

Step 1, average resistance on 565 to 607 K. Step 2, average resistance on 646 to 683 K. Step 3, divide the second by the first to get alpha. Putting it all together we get 1.24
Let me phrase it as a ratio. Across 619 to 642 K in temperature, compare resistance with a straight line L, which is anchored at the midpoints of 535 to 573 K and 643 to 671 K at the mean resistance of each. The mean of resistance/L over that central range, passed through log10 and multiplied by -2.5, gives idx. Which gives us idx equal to 0.14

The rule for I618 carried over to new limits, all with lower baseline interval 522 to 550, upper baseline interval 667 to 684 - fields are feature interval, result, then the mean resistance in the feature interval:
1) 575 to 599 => 2.61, 177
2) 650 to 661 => 0.94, 206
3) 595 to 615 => 2.40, 181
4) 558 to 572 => 1.00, 177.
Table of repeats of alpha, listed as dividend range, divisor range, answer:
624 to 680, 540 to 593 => 1.15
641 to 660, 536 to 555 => 1.08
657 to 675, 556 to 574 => 1.31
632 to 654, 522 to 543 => 1.06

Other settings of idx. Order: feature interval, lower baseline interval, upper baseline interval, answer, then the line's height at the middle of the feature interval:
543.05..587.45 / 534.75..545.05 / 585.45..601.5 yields 0.021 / 182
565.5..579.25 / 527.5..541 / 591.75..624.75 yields 0.008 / 179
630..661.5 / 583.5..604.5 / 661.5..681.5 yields 0.116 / 216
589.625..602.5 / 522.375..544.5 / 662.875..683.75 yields 0.126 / 203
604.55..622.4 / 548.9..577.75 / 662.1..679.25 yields 0.146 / 205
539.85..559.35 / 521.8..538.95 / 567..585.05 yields -0.037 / 176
